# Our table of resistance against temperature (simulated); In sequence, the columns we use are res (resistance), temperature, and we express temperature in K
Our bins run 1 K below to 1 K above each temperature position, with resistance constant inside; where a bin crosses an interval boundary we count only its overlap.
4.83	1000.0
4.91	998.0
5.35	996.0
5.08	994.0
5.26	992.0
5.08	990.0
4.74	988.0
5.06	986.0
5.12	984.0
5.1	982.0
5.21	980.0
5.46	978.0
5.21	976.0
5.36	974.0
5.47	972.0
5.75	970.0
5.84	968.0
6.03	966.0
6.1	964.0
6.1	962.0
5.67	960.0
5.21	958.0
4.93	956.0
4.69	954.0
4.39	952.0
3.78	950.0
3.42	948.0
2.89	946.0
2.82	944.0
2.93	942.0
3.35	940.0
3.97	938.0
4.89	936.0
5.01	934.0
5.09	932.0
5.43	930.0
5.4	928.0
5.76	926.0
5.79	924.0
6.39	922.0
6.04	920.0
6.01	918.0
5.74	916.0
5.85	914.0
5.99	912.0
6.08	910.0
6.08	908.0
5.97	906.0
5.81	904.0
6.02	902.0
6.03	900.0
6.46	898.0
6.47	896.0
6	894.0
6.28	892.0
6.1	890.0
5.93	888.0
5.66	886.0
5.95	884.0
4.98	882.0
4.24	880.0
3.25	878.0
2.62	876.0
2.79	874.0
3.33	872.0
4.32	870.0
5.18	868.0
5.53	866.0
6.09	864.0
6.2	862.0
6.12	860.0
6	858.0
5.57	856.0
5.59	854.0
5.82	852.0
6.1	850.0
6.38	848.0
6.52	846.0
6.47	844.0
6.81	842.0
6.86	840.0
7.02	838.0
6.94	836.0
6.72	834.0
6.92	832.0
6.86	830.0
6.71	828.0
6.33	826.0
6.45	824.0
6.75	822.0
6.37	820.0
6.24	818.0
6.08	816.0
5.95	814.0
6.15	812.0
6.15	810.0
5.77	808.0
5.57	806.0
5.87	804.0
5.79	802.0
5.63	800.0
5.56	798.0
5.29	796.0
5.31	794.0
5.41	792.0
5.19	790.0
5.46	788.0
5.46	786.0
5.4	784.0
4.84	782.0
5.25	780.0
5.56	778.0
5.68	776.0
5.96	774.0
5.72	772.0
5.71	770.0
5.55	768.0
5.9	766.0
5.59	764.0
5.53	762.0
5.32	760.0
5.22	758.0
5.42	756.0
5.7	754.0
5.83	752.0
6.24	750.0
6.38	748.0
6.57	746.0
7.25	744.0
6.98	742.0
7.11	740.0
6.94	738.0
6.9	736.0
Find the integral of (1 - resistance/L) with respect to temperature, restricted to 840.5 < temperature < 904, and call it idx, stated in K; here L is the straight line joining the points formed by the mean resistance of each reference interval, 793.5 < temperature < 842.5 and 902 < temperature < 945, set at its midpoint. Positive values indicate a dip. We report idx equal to 2.4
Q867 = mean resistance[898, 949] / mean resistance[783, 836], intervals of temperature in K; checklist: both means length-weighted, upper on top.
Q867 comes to 0.86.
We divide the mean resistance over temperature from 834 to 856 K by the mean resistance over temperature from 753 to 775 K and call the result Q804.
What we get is 1.15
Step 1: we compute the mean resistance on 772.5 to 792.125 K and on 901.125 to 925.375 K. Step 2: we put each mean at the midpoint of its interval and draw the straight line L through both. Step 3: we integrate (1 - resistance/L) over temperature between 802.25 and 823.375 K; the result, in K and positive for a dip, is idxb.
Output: -2.01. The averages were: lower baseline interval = 5.43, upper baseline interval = 5.98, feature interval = 6.09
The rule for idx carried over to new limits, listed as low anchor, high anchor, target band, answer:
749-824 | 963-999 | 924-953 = 6.1 K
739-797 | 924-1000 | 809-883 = -4.9 K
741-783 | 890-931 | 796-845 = -3.5 K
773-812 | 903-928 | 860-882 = 5.0 K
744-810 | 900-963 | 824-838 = -3.3 K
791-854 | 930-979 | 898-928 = -4.2 K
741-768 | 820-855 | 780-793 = 1.9 K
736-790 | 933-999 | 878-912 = -3.9 K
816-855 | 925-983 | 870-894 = 4.7 K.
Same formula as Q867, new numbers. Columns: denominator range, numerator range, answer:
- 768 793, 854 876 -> 0.92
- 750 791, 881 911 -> 1.08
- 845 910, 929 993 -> 0.88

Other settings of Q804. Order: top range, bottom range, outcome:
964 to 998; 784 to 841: 0.88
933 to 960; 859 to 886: 0.87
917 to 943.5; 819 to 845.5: 0.75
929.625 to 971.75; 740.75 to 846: 0.78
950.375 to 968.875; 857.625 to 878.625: 1.15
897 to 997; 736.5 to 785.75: 0.88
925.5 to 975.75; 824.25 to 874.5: 0.80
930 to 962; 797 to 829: 0.71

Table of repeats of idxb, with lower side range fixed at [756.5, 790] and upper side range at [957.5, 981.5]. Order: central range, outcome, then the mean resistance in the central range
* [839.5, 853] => -2.1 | 6.41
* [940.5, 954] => 5.1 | 3.47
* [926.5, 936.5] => 0.7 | 5.21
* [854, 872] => 0.2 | 5.5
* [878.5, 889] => 0.6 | 5.25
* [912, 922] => -0.7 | 5.97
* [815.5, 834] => -3.4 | 6.55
